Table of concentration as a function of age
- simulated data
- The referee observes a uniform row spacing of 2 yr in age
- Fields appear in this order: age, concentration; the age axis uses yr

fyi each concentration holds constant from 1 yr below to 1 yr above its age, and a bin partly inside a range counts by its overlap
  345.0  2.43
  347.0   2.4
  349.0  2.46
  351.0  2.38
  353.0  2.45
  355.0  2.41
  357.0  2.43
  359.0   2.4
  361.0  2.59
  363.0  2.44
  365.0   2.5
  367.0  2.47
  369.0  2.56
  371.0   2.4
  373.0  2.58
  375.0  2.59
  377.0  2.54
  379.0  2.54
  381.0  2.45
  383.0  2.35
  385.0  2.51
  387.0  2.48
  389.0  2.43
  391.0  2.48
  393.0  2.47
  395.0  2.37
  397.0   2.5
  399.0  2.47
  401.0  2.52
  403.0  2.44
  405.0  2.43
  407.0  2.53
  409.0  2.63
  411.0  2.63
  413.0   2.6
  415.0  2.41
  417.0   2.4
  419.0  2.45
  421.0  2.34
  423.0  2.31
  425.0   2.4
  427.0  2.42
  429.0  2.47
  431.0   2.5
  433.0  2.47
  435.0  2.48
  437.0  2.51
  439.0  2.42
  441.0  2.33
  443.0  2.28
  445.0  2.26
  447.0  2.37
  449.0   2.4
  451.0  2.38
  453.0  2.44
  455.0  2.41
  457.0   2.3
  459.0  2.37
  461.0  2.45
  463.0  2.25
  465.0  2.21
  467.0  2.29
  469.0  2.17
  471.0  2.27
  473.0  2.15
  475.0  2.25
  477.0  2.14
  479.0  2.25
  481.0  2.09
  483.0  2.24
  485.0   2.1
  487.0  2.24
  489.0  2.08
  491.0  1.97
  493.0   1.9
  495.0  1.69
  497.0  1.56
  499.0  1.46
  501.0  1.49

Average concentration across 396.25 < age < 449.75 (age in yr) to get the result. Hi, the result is 2.44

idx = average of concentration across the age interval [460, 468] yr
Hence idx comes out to 2.3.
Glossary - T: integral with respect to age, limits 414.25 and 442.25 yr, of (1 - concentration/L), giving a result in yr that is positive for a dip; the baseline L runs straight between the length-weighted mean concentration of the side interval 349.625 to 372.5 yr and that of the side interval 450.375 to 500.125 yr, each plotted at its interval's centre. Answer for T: -1.82 yr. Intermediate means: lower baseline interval 2.46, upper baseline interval 2.14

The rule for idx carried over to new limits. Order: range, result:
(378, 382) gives 2.5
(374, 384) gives 2.49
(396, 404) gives 2.48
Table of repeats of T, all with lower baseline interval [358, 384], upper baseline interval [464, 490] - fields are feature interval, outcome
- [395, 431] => -1.40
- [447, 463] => -0.92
